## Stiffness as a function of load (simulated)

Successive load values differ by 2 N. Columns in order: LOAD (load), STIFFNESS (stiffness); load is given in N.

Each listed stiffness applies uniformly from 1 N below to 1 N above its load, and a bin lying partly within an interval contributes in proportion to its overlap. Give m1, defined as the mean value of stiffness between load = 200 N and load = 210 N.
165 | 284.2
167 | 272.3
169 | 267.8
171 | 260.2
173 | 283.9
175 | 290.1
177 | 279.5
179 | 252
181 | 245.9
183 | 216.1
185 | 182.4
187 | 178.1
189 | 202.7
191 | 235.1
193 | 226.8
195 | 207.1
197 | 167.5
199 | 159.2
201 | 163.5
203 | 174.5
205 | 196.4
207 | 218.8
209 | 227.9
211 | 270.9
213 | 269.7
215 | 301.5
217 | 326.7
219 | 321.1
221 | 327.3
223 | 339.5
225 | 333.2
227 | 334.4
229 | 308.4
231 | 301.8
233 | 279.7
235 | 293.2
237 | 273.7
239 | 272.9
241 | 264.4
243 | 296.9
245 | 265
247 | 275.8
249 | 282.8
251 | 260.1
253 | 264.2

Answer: 196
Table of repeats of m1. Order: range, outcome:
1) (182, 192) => 203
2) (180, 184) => 231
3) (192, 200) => 190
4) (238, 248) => 275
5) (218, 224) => 329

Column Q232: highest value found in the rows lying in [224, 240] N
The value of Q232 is 334.4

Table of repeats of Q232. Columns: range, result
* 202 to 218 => 326.7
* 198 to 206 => 196.4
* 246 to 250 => 282.8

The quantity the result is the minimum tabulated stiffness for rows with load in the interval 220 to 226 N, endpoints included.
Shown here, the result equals 327.3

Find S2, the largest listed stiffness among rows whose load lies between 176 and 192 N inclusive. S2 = 279.5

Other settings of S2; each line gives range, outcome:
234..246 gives 296.9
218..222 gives 327.3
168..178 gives 290.1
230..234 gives 301.8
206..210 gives 227.9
